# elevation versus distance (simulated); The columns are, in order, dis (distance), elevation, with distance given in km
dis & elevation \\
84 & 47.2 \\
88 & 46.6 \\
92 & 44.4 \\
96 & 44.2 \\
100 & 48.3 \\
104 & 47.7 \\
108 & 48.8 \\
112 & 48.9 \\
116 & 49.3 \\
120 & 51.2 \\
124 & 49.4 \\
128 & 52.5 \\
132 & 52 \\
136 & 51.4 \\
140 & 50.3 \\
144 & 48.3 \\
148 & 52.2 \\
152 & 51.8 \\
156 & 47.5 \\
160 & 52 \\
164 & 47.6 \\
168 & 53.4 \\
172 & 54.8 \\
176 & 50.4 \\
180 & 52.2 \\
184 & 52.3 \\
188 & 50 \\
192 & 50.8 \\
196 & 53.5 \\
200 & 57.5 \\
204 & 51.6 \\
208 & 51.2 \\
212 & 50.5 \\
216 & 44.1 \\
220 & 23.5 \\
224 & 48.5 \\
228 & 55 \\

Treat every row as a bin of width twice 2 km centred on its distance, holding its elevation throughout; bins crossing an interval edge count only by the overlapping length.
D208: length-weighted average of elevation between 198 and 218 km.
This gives 51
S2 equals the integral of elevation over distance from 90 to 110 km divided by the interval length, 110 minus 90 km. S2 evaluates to 46.7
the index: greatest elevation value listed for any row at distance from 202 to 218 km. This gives 51.6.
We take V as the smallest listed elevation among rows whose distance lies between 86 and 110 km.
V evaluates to 44.2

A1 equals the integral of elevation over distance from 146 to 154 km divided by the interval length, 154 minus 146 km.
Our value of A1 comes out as 52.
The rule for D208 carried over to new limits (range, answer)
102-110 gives 48.2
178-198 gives 51.8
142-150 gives 50.2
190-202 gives 53.9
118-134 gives 51.3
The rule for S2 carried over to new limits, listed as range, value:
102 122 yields 49.2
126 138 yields 52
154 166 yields 49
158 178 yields 51.6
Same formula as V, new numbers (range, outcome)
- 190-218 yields 44.1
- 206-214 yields 50.5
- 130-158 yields 47.5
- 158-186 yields 47.6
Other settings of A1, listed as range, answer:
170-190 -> 51.9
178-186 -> 52.2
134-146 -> 50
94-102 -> 46.2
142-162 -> 50.4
